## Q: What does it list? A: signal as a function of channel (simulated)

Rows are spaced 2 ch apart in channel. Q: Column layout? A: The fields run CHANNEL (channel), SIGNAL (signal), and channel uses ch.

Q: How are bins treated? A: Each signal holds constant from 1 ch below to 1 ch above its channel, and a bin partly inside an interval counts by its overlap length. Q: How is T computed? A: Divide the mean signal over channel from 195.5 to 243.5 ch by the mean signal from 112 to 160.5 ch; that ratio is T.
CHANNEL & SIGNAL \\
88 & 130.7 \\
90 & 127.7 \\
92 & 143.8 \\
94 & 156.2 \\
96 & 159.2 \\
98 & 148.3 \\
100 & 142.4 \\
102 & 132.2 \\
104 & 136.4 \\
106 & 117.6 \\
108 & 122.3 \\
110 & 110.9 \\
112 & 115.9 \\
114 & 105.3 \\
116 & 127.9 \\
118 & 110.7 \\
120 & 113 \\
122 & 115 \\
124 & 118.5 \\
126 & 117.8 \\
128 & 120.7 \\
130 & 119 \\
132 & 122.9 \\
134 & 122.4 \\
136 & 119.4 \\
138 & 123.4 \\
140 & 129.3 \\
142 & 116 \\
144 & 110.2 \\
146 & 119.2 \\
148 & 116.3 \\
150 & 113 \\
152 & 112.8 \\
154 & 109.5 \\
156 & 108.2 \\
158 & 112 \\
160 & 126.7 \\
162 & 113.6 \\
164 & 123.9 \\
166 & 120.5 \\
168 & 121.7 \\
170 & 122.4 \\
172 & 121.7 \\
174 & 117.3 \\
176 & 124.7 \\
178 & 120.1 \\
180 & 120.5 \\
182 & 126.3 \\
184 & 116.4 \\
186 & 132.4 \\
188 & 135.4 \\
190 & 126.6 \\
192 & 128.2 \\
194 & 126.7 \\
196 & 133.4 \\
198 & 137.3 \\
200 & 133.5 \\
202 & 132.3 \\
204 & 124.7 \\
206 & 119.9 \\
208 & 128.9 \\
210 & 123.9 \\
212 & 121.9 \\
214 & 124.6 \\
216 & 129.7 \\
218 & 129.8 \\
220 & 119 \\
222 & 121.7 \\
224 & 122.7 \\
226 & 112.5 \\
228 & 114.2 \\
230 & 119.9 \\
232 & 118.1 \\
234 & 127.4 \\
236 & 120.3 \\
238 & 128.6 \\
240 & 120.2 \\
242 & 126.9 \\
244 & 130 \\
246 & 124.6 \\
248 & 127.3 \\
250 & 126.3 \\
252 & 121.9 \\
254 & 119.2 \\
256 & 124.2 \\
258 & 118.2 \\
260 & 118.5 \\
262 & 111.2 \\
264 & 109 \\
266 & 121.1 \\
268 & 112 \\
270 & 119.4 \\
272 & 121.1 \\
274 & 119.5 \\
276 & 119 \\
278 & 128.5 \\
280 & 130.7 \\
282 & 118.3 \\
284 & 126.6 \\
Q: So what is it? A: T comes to 1.1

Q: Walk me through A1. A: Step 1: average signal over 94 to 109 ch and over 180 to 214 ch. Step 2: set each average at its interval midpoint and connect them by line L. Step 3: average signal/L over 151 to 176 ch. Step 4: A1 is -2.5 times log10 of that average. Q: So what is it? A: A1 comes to 0.12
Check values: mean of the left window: 138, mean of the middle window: 118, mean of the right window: 128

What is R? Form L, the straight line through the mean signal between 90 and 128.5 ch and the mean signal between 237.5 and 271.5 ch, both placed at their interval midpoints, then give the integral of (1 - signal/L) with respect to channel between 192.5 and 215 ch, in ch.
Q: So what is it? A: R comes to -0.87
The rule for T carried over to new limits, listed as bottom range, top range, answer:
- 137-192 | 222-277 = 1.00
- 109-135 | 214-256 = 1.05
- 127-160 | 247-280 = 1.02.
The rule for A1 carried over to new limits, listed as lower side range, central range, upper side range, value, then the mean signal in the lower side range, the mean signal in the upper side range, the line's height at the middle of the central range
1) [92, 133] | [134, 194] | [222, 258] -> 0.04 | 126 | 122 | 125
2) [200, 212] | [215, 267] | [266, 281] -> 0.02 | 126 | 121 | 124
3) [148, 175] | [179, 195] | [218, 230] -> -0.08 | 117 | 119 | 118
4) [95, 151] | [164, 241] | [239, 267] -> -0.02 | 122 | 121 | 122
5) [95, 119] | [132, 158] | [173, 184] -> 0.07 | 127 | 121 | 124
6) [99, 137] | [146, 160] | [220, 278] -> 0.07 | 121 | 121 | 121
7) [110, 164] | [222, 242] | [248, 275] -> -0.02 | 117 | 119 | 118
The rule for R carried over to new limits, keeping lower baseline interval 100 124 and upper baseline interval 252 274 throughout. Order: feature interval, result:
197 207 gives -0.93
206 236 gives -1.02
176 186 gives -0.30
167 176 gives -0.17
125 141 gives -0.32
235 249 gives -0.88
